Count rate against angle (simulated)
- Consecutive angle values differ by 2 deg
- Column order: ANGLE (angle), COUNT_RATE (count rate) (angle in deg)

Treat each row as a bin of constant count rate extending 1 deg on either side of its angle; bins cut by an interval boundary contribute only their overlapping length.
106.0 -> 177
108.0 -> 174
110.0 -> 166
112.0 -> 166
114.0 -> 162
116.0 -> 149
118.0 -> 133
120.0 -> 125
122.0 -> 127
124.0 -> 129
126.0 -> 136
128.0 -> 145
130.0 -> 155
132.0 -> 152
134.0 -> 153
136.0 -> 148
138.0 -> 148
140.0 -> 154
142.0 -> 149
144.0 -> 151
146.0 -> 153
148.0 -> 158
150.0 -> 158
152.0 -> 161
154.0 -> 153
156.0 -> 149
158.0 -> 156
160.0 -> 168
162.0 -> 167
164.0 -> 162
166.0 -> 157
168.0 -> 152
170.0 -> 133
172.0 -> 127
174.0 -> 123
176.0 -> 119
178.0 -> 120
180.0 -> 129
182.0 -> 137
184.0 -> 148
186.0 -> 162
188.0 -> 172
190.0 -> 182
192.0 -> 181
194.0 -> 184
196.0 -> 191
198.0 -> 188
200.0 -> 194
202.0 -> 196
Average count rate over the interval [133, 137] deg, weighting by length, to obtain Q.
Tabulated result 150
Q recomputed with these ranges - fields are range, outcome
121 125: 128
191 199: 186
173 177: 121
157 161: 162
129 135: 153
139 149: 153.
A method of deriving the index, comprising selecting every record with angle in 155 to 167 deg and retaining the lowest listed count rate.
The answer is 149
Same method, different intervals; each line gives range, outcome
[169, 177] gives 119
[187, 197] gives 172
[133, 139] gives 148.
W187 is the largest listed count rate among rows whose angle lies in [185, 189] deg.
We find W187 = 172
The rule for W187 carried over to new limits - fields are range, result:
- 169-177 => 133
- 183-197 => 191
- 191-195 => 184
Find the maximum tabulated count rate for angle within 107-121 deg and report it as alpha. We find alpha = 174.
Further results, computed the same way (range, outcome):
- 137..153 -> 161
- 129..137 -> 155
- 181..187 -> 162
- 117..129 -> 145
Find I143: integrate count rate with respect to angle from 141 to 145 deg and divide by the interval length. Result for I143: 150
